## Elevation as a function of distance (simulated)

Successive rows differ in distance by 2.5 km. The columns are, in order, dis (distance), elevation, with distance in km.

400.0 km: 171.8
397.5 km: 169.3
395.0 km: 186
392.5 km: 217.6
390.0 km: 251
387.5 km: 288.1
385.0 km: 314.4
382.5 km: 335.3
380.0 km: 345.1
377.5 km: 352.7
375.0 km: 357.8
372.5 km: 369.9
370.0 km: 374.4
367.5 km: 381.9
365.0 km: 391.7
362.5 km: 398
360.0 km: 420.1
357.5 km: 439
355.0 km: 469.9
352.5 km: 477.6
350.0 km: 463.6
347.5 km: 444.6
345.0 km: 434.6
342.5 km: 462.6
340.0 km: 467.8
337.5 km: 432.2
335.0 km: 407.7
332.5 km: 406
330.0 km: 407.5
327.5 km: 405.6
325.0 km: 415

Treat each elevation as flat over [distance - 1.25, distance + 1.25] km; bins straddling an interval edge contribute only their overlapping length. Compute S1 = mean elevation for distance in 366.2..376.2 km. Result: 371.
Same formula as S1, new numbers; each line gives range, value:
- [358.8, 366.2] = 403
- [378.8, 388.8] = 320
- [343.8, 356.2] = 458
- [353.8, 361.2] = 443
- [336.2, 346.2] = 449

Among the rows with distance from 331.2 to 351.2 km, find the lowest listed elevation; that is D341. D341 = 406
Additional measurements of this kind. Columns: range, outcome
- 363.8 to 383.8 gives 335.3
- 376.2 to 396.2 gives 186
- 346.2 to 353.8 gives 444.6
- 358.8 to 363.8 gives 398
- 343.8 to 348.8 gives 434.6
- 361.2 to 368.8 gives 381.9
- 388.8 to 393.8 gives 217.6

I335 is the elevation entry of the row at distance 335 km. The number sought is 407.7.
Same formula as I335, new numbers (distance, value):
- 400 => 171.8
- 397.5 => 169.3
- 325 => 415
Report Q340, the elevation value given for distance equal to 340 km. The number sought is 467.8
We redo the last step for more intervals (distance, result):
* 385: 314.4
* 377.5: 352.7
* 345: 434.6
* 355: 469.9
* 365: 391.7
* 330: 407.5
